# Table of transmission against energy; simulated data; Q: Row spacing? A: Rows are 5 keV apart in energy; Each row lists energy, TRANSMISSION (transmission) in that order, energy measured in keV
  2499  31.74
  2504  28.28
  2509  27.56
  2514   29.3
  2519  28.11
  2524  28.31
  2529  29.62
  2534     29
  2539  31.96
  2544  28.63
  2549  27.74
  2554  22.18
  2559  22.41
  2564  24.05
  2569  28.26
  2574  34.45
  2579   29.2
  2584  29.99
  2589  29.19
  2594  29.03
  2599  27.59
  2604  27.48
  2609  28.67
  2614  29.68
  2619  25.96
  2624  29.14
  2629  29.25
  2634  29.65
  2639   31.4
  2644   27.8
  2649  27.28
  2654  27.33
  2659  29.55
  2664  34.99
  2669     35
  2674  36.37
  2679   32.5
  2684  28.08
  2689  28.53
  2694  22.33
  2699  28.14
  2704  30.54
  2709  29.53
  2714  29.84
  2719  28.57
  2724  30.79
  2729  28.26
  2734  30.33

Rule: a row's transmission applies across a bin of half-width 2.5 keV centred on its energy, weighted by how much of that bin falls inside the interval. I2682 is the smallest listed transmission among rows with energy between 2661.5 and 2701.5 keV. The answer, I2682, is 22.33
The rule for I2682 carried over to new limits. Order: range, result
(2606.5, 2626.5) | 25.96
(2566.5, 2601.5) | 27.59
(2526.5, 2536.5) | 29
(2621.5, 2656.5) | 27.28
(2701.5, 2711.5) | 29.53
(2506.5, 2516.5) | 27.56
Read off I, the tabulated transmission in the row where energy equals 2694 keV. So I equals 22.33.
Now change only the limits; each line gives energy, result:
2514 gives 29.3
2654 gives 27.33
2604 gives 27.48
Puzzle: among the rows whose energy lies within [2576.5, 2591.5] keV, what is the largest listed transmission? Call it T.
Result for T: 29.99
